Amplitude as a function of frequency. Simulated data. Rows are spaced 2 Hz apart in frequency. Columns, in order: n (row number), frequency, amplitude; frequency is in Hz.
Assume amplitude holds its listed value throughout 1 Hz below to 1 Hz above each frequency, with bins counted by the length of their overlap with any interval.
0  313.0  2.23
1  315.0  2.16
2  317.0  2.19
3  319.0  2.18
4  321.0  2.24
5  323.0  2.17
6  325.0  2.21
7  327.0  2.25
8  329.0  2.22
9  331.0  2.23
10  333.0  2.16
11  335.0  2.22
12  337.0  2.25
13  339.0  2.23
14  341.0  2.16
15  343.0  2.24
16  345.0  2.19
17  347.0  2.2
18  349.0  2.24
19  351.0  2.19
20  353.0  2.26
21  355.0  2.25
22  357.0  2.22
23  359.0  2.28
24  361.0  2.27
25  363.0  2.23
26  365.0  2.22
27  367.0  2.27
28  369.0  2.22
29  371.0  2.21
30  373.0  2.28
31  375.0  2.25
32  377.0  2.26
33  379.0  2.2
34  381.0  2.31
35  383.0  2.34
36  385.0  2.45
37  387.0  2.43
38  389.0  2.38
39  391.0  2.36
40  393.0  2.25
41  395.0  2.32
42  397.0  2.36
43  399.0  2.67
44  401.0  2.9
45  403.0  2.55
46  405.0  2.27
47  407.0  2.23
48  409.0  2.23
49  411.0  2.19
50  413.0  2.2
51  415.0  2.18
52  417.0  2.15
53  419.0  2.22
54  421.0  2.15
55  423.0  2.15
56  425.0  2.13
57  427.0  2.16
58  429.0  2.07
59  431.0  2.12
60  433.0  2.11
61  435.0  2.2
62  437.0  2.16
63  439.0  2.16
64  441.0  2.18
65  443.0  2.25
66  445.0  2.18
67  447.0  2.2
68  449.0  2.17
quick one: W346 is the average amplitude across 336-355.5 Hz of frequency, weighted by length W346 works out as 2.22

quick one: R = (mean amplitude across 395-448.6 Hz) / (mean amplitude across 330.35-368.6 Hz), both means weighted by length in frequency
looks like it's 1.01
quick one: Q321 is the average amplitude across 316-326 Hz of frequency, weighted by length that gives 2.2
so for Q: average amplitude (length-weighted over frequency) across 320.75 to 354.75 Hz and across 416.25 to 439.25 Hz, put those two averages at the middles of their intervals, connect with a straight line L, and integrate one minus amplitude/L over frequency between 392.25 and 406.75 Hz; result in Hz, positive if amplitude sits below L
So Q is -2.0 Hz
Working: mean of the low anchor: 2.22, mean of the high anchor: 2.15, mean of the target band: 2.47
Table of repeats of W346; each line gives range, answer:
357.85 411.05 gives 2.33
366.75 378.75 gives 2.24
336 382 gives 2.24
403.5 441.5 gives 2.18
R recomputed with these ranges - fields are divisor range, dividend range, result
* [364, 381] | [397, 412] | 1.08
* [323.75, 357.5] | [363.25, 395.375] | 1.03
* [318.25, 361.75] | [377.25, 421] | 1.05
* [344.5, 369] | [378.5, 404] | 1.09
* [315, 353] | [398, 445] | 1.02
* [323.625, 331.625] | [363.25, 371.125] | 1.00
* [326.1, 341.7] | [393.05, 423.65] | 1.05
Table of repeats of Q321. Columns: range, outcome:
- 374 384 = 2.27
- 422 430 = 2.13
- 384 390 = 2.42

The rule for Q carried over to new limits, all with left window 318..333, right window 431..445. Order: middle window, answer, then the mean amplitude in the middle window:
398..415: -1.62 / 2.39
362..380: -0.35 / 2.24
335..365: -0.36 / 2.23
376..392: -1.10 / 2.34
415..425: 0.06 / 2.17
